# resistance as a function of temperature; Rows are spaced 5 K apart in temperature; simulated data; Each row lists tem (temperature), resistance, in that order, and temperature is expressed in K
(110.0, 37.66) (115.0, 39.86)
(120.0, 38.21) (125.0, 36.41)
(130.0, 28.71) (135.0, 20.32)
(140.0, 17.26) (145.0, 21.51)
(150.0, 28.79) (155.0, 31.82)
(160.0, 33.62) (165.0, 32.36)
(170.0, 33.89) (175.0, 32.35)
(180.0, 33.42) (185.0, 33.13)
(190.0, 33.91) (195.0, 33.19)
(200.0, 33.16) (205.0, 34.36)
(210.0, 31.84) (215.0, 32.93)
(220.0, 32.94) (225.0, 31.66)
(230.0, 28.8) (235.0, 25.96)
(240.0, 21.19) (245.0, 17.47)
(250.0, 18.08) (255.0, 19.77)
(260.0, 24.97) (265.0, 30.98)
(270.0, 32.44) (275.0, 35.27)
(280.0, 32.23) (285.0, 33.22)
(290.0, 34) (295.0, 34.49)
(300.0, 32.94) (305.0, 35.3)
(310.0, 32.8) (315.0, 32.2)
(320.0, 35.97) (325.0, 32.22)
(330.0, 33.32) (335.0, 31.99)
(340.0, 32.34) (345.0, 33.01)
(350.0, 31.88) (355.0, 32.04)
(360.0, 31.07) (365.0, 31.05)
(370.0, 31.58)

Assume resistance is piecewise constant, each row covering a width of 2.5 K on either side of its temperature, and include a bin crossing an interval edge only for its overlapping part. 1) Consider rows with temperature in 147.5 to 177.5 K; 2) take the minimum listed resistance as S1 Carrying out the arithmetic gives 28.79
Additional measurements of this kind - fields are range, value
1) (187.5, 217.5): 31.84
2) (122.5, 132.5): 28.71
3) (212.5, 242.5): 21.19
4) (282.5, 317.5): 32.2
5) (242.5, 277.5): 17.47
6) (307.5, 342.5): 31.99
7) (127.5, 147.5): 17.26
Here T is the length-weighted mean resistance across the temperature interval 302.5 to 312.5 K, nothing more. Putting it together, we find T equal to 34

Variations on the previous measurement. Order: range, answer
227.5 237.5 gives 27.4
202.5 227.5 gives 32.7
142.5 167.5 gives 29.6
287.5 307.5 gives 34.2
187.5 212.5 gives 33.3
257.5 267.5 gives 28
